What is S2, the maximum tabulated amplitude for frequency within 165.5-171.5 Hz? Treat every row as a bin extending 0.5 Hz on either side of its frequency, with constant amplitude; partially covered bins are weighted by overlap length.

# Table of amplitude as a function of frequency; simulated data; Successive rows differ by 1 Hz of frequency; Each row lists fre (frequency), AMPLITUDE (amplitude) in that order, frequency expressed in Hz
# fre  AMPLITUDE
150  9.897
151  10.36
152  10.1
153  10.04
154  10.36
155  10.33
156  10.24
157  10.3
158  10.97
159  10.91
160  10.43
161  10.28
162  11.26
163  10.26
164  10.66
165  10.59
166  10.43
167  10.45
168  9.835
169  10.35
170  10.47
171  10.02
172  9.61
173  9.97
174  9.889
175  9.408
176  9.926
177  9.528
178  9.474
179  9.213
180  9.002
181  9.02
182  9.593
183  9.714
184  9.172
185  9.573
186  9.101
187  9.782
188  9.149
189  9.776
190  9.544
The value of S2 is 10.47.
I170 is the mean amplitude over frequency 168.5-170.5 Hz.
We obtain 10.4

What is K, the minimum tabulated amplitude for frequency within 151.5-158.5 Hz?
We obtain 10.04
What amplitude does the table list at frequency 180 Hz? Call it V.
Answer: 9.002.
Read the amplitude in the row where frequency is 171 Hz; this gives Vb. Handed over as 10.02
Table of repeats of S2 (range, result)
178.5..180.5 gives 9.213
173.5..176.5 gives 9.926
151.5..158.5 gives 10.97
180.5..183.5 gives 9.714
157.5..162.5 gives 11.26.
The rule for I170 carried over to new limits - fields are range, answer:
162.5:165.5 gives 10.5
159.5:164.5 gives 10.6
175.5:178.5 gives 9.64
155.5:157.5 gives 10.3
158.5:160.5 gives 10.7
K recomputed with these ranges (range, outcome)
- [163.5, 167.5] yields 10.43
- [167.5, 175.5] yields 9.408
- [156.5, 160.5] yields 10.3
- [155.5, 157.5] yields 10.24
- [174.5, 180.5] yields 9.002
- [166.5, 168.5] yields 9.835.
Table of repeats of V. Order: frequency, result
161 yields 10.28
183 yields 9.714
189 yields 9.776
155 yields 10.33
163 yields 10.26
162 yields 11.26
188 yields 9.149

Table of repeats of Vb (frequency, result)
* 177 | 9.528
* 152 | 10.1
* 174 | 9.889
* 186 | 9.101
